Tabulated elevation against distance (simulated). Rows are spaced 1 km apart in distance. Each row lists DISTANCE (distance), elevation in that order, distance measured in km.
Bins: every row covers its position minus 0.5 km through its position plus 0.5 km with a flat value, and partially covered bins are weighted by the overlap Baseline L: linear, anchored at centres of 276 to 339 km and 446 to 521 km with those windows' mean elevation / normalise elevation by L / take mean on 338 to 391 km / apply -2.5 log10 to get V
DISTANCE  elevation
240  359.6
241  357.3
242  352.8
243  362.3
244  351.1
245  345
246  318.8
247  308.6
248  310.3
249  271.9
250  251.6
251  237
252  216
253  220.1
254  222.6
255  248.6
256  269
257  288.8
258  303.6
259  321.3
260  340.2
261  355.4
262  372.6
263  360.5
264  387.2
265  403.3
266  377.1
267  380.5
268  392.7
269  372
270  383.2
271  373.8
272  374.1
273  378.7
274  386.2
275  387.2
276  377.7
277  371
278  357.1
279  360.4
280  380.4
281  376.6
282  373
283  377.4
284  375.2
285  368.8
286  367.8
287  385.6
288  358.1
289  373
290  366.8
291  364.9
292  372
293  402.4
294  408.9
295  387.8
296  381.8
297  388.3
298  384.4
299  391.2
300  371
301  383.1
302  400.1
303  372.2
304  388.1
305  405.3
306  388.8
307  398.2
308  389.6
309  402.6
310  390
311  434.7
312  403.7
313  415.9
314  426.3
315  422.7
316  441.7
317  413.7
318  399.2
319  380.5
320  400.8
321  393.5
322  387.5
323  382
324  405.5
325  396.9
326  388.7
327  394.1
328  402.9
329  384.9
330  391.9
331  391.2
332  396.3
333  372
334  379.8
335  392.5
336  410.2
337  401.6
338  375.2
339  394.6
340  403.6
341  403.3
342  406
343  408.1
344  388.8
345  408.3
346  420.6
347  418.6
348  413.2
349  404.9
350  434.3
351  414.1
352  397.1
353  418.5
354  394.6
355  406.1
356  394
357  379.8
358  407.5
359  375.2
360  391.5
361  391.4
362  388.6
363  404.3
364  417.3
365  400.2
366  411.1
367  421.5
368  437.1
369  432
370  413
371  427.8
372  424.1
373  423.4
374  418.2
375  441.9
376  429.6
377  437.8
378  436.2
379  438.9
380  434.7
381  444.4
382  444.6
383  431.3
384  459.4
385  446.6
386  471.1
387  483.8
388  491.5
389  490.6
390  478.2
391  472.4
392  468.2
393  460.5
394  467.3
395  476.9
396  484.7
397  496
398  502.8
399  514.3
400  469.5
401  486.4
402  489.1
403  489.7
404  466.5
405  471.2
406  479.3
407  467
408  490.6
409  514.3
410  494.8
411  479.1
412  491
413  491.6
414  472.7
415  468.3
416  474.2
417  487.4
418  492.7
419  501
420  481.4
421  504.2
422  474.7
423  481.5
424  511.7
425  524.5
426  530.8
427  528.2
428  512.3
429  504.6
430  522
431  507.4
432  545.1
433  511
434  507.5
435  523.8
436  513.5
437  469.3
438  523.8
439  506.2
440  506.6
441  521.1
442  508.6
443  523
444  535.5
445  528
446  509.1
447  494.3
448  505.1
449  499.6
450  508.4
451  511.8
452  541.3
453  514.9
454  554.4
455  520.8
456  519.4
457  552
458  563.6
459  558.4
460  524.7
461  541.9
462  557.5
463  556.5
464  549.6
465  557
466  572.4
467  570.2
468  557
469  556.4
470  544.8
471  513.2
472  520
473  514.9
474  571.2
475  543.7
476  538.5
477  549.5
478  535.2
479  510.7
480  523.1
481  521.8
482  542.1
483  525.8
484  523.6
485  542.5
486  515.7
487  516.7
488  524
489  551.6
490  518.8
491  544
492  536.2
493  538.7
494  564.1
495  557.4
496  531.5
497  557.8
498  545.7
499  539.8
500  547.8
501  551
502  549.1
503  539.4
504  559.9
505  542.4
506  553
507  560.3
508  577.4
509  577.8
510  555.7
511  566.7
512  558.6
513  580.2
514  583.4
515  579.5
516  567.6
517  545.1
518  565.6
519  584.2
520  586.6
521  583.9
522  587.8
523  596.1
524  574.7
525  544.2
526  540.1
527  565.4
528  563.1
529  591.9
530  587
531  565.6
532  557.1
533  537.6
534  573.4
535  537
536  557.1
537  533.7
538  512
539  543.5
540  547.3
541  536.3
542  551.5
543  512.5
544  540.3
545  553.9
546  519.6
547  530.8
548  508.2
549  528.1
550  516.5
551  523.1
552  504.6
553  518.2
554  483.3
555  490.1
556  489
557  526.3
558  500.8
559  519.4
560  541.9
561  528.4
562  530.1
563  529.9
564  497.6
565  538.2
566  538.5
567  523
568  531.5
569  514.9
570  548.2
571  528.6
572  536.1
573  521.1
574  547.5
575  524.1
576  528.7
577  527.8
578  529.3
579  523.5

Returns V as 0.04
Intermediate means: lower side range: 389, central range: 422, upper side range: 544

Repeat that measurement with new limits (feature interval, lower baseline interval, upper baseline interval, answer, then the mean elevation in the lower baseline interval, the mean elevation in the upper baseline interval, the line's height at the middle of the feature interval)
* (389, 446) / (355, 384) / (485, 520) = -0.07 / 418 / 553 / 467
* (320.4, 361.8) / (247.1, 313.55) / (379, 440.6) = 0.06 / 360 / 488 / 420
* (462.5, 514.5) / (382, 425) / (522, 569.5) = -0.07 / 482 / 536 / 514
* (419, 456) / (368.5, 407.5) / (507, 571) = -0.05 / 461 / 544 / 488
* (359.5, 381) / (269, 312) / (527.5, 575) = 0.02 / 382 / 532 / 428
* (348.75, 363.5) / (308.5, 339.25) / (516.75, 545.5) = 0.06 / 399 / 558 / 424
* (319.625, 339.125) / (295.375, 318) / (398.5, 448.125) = 0.07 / 400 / 500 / 419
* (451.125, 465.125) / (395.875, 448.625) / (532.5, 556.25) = -0.07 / 500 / 527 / 508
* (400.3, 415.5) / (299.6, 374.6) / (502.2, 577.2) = -0.07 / 402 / 544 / 452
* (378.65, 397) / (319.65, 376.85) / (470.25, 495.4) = -0.05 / 404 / 534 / 442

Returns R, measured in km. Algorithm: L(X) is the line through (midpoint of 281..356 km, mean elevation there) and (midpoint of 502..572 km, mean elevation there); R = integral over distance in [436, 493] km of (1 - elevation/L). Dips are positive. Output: -4.2 km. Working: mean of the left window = 395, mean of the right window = 545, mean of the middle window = 531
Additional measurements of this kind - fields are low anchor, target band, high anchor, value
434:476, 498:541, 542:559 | -3.27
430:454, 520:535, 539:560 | -1.41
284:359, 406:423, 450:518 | -0.18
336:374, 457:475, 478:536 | -1.22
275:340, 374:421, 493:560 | -1.87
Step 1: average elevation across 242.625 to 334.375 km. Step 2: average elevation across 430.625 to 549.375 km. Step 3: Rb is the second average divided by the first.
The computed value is 1.47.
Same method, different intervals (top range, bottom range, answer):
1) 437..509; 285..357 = 1.35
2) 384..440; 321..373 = 1.22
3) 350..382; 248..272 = 1.30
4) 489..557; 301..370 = 1.37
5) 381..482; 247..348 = 1.36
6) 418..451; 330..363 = 1.28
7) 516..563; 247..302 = 1.54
